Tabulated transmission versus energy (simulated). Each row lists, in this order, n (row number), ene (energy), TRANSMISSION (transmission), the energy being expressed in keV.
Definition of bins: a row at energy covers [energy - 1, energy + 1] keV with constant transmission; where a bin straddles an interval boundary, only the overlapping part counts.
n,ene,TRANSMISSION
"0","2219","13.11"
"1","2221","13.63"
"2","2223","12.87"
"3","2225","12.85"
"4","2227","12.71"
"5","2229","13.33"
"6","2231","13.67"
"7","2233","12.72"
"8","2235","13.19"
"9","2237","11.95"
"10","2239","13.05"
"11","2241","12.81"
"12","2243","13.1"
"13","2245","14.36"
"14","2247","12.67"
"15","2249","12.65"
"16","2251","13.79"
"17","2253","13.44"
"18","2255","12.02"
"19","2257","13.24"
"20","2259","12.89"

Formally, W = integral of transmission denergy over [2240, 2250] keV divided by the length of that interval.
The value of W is 13.1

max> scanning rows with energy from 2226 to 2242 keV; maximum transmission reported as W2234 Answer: 13.67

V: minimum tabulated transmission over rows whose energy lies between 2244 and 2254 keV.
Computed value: 12.65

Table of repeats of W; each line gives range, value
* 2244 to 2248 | 13.5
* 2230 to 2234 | 13.2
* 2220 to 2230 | 13.1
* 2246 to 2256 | 12.9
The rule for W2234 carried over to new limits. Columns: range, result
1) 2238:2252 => 14.36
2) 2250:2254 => 13.79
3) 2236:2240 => 13.05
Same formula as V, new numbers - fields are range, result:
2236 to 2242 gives 11.95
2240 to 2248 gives 12.67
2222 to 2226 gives 12.85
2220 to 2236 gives 12.71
